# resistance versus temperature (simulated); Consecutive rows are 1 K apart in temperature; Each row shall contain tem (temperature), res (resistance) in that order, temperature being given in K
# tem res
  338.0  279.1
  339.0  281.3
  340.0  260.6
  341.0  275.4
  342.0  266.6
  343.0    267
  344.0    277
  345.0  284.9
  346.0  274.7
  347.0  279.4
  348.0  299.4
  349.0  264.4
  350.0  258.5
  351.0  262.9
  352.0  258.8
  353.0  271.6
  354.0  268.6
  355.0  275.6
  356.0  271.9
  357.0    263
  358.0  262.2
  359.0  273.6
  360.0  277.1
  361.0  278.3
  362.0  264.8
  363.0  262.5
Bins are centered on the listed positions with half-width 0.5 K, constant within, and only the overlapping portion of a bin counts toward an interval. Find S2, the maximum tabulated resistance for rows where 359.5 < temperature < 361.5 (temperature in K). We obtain 278.3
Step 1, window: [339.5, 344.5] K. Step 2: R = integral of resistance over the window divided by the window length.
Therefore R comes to 269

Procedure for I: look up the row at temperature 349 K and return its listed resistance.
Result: 264.4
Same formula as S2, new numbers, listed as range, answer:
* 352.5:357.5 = 275.6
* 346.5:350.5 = 299.4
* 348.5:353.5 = 271.6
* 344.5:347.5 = 284.9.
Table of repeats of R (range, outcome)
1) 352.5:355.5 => 272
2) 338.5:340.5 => 271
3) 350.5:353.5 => 264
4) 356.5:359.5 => 266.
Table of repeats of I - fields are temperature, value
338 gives 279.1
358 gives 262.2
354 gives 268.6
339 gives 281.3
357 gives 263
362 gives 264.8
